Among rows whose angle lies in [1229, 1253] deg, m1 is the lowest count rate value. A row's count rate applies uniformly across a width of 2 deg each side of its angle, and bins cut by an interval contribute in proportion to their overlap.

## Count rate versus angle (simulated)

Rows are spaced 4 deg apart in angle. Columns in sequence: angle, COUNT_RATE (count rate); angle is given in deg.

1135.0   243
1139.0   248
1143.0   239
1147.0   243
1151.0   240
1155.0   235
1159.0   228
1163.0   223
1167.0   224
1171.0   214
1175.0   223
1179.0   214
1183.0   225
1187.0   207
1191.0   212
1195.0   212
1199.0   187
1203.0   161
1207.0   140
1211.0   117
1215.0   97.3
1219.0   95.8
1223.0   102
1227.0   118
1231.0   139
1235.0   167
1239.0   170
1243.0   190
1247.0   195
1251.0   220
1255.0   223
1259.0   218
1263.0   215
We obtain 139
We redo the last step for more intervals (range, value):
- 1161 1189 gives 207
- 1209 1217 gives 97.3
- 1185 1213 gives 117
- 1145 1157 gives 235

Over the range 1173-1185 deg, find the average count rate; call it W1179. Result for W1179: 221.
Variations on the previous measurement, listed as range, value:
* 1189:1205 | 193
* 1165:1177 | 220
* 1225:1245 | 157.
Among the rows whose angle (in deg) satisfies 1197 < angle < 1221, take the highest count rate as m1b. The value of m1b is 187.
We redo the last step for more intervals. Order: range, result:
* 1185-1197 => 212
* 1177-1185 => 225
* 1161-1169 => 224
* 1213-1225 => 102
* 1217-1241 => 170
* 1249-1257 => 223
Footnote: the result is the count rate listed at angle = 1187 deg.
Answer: 207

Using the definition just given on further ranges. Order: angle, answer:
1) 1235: 167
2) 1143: 239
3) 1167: 224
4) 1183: 225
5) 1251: 220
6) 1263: 215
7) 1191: 212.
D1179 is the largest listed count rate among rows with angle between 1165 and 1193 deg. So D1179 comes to 225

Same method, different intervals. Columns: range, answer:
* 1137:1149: 248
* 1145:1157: 243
